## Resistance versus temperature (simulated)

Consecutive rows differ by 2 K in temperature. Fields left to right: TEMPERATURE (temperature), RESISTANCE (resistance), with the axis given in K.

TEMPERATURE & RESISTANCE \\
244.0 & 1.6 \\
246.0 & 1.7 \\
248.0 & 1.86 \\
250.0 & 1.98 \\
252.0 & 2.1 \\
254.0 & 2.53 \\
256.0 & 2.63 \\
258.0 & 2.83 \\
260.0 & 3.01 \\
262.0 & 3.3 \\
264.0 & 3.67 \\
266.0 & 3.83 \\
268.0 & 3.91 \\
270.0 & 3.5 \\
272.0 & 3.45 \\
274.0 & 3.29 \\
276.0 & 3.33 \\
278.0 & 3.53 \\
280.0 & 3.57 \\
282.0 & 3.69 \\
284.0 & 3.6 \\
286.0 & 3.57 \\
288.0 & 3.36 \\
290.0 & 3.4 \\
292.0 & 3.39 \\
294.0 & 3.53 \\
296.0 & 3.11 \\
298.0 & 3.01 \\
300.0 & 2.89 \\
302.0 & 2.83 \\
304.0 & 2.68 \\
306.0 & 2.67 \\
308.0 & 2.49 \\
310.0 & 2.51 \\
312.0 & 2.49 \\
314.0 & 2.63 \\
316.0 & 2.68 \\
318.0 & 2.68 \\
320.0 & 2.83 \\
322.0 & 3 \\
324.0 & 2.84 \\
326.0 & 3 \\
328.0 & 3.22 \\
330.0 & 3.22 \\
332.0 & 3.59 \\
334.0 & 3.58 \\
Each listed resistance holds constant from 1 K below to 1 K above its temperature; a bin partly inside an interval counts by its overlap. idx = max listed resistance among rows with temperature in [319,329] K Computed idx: 3.22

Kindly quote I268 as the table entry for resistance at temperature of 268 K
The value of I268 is 3.91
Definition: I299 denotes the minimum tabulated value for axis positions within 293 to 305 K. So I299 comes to 2.68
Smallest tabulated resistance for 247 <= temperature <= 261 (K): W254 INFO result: 1.86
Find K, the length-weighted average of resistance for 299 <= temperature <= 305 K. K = 2.8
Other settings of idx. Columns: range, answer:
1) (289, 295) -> 3.53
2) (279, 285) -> 3.69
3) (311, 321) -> 2.83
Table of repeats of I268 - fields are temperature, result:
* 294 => 3.53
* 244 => 1.6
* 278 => 3.53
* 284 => 3.6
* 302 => 2.83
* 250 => 1.98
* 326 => 3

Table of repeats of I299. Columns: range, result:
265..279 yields 3.29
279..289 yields 3.36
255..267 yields 2.63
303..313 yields 2.49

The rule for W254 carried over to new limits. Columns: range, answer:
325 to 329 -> 3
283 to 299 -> 3.01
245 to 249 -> 1.7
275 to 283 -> 3.33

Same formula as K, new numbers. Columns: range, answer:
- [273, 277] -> 3.31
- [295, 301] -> 3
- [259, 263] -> 3.15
